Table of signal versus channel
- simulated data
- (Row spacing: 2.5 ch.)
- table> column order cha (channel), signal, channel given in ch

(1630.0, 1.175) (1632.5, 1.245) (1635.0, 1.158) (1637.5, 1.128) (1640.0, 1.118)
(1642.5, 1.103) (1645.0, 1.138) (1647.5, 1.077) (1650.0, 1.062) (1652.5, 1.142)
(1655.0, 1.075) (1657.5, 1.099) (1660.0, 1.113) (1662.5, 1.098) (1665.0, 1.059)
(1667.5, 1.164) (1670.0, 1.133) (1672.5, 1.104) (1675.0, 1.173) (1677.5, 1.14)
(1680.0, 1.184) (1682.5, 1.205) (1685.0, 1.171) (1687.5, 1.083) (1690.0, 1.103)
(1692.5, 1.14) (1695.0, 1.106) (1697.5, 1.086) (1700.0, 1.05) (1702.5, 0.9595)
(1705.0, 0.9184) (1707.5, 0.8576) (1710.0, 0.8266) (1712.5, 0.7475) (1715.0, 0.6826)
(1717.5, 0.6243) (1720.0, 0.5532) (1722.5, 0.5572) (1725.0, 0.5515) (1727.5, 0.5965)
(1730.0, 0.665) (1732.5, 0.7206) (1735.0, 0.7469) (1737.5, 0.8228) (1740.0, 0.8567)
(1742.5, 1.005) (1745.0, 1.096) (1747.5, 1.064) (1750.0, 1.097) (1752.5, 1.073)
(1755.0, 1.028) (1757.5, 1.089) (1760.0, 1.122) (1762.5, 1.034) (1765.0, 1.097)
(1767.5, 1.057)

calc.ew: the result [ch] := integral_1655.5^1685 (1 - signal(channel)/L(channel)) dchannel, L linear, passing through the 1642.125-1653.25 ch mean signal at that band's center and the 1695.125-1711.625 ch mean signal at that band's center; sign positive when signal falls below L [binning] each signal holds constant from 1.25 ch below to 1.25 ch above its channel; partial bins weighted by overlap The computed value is -2.6 ch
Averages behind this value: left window 1.1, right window 0.956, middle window 1.13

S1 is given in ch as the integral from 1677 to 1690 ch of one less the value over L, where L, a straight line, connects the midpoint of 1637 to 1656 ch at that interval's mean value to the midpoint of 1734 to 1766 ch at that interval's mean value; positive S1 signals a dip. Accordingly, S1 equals -0.98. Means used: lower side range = 1.1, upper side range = 1.01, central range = 1.15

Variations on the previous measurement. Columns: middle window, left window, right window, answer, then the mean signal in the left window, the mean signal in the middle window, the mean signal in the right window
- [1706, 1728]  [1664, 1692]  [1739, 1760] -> 8.44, 1.14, 0.672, 1.05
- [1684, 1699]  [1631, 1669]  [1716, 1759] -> -1.97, 1.12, 1.11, 0.833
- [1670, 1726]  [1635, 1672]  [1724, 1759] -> 2.99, 1.11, 0.952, 0.891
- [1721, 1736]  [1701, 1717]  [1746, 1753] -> 4.95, 0.826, 0.636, 1.08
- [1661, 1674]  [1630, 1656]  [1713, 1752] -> -1.01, 1.13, 1.11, 0.781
